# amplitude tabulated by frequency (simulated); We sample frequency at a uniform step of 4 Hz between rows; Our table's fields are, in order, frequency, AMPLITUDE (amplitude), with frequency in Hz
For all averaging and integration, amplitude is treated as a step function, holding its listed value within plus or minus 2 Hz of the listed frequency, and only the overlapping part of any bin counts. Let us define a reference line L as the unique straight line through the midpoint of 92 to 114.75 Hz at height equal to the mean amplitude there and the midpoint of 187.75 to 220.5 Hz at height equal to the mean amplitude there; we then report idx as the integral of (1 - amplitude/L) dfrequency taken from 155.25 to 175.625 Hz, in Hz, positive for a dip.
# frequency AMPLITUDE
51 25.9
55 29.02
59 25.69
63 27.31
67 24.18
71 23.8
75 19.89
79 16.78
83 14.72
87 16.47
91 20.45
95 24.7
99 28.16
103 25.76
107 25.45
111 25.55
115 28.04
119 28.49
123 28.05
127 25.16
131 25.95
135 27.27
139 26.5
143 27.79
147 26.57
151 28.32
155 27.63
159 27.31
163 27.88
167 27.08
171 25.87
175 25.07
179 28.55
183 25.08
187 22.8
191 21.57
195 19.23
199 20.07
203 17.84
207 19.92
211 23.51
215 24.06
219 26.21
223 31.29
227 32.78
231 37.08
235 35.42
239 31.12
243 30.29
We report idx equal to -3.2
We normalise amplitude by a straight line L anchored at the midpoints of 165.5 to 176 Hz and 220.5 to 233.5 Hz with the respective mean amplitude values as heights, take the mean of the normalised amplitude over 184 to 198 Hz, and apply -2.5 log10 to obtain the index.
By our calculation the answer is 0.32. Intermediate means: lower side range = 26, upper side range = 33.5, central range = 21.4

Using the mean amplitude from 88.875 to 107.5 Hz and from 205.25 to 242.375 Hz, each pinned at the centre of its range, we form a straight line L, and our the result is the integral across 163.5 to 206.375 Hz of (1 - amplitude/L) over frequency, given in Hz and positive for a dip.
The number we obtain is 6.8 Hz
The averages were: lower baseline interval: 24.8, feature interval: 23.4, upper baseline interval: 29.2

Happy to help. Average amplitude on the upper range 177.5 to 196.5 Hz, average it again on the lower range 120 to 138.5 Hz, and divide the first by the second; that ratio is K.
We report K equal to 0.88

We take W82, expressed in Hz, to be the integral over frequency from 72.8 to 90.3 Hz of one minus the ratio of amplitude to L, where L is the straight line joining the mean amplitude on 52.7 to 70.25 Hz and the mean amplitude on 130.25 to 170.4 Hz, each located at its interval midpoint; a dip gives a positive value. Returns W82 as 6.1 Hz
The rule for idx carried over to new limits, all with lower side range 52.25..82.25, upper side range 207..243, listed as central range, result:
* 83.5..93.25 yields 2.51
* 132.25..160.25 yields -0.79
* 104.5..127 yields -1.36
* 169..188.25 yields 1.54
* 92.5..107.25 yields -0.68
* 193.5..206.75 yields 4.39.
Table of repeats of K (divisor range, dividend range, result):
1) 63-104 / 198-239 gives 1.25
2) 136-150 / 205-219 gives 0.85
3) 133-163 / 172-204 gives 0.83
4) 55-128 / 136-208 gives 1.04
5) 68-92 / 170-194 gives 1.30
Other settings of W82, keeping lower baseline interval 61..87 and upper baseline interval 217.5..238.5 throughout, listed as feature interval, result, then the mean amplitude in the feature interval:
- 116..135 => -1.8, 27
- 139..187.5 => 1.4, 26.8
